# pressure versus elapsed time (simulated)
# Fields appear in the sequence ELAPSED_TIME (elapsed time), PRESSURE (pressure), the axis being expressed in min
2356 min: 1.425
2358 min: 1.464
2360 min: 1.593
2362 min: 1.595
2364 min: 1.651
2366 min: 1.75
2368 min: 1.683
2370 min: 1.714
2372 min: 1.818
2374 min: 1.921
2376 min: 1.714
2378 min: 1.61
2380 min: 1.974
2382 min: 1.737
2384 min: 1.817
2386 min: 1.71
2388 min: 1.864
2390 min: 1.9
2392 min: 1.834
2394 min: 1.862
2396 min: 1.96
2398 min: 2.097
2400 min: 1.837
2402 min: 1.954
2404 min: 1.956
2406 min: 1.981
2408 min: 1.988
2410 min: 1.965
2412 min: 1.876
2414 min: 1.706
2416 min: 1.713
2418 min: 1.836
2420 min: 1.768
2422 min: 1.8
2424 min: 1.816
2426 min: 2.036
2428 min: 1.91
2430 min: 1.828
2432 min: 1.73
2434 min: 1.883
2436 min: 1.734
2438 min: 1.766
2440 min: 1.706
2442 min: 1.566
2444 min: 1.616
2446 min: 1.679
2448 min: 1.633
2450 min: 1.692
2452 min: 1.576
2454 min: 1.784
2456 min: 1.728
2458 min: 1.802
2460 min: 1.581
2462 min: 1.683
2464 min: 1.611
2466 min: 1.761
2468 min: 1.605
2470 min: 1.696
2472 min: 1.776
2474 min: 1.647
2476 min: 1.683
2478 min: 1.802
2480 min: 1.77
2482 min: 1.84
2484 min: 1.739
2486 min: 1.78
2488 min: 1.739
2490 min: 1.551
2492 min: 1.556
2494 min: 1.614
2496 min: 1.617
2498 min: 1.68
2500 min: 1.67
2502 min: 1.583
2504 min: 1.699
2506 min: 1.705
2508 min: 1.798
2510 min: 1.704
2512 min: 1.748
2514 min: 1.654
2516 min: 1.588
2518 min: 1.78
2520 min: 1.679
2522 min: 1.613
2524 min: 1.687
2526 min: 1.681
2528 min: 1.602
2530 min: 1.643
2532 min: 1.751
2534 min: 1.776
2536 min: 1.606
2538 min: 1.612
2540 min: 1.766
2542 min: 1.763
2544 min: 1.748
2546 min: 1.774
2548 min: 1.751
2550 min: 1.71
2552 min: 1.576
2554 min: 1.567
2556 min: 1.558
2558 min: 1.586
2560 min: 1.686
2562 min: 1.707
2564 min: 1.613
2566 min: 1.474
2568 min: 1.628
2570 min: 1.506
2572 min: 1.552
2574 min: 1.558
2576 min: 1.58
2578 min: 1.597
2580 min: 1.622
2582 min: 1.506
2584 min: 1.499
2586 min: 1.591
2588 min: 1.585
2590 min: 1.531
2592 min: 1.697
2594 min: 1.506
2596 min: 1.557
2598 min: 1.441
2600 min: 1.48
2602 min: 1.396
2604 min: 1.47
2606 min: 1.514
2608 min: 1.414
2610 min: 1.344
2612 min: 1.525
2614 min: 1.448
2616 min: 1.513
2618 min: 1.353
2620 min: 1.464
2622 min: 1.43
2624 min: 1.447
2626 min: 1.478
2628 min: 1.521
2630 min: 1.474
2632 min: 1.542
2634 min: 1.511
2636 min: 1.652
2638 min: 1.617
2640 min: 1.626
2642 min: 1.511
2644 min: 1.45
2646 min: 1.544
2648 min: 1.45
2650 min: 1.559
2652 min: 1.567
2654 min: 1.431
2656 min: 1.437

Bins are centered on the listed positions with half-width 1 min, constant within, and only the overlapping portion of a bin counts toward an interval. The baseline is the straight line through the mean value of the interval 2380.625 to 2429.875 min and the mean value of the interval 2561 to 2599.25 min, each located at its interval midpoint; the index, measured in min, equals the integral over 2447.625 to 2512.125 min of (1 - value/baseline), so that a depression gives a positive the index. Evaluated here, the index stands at 1.8 min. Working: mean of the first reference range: 1.87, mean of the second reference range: 1.57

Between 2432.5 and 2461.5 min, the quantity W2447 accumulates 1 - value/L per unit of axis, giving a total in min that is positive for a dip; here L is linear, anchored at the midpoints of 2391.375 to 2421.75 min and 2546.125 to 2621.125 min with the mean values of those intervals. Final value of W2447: 1.8 min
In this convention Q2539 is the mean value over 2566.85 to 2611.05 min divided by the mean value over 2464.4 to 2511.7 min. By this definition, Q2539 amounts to 0.9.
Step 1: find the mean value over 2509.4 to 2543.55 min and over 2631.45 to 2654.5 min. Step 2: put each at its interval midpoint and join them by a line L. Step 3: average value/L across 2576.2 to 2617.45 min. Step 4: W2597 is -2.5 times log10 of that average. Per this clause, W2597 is 0.06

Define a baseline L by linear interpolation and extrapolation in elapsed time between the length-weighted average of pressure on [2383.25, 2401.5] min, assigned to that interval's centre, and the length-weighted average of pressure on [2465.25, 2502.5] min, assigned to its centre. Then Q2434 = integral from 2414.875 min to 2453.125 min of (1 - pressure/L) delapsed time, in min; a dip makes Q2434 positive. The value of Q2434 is 0.9 min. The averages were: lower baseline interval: 1.88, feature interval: 1.75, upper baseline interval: 1.69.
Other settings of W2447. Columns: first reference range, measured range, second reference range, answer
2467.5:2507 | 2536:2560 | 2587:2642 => -1.1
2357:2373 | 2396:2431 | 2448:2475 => -4.5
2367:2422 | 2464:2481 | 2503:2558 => 0.4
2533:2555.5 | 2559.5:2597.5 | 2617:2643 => 1.0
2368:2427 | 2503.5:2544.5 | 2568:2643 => -1.2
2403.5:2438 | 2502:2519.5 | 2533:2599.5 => 0.0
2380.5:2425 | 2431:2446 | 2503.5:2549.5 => 0.9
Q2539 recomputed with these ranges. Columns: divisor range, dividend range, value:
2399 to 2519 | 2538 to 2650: 0.89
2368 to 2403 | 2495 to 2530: 0.91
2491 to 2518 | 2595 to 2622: 0.87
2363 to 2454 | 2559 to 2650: 0.85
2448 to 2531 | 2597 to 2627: 0.86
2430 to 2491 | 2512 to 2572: 0.97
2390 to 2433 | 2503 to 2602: 0.87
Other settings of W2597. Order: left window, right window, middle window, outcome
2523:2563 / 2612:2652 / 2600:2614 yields 0.078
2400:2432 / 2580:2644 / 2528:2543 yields -0.031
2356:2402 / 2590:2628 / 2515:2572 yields -0.066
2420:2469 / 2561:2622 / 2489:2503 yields 0.031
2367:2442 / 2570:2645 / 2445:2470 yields 0.045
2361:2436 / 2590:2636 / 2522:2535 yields -0.042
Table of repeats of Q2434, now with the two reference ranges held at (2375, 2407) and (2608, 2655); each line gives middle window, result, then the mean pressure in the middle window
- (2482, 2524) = 0.32 min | 1.68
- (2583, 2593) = -0.12 min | 1.58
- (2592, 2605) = 0.46 min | 1.49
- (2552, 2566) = 0.01 min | 1.61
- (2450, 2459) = 0.24 min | 1.72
